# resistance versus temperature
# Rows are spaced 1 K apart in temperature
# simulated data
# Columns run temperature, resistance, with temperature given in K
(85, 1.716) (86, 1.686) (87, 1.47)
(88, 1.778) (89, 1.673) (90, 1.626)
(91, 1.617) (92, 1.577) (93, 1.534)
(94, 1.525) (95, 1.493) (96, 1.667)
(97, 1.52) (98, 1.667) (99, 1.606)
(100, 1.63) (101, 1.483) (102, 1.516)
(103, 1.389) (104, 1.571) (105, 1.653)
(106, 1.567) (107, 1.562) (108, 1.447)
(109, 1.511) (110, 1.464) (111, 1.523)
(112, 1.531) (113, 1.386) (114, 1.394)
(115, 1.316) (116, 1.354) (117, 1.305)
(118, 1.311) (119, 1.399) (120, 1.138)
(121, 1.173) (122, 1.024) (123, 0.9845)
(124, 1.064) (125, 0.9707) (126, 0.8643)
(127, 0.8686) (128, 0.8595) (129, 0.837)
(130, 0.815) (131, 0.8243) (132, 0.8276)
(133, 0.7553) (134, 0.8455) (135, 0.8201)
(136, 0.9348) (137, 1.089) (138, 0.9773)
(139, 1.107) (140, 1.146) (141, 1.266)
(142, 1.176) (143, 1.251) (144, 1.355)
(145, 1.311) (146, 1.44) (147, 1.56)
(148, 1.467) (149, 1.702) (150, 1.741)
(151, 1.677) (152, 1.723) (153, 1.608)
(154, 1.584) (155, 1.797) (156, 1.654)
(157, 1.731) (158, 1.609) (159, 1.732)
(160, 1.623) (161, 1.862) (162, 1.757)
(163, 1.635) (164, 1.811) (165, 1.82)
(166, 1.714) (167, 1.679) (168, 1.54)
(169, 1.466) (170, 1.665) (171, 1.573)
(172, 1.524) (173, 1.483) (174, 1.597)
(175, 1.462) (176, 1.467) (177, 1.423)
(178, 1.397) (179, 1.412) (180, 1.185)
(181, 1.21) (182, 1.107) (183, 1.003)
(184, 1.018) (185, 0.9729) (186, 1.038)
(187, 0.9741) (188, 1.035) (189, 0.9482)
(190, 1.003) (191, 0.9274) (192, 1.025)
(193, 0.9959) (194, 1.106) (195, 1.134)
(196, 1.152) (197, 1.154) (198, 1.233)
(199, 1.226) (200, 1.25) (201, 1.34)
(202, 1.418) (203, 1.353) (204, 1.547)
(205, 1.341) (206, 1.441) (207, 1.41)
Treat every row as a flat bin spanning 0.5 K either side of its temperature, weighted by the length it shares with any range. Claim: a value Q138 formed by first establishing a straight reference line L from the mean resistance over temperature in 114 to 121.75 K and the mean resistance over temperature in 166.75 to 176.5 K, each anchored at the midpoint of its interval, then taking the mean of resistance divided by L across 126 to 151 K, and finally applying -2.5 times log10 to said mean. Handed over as 0.226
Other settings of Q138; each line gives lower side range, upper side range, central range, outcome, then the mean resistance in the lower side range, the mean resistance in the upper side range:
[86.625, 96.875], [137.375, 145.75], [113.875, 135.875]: 0.29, 1.59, 1.2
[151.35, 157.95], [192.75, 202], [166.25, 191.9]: 0.10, 1.68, 1.19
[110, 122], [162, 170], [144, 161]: -0.03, 1.34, 1.67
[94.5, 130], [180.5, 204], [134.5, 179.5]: -0.23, 1.34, 1.12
